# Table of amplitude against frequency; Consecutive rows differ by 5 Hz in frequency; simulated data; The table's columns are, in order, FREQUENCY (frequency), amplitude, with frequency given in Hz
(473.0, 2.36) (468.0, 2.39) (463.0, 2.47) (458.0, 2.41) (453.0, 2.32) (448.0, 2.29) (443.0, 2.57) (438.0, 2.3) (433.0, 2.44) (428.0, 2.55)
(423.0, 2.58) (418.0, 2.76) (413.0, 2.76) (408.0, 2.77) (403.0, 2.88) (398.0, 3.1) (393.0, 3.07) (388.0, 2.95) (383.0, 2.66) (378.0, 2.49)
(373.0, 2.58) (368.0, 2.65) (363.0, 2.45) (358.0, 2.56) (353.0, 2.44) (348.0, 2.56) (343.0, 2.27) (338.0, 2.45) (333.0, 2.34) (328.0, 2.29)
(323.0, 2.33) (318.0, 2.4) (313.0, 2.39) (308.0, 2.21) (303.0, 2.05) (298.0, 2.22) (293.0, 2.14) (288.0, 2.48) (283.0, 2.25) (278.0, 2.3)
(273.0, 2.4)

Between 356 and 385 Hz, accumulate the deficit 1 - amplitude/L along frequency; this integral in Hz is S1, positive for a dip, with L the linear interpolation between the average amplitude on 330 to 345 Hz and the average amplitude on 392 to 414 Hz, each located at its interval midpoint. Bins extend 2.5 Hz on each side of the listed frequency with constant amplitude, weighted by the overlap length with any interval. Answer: 0.8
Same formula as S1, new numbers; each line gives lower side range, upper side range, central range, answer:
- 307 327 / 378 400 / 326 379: 3.0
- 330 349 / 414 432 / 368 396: -2.6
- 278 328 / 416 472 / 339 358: -0.9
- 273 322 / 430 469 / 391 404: -3.7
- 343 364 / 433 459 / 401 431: -3.7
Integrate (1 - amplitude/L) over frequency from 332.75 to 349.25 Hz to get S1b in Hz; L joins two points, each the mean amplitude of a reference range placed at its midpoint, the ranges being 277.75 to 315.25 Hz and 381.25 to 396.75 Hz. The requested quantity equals 1.1 Hz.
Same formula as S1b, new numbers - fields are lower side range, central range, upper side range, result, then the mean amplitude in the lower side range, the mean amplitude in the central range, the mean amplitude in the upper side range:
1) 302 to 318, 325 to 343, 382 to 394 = 0.82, 2.26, 2.35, 2.9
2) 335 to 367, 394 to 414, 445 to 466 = -3.98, 2.46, 2.9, 2.38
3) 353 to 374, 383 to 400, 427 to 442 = -3.28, 2.54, 2.98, 2.43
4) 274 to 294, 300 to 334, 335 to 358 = 1.39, 2.31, 2.28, 2.44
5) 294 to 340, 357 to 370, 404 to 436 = -0.51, 2.29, 2.55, 2.65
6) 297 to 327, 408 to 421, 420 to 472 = -1.96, 2.27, 2.75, 2.43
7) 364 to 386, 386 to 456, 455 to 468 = -4.36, 2.59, 2.66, 2.43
